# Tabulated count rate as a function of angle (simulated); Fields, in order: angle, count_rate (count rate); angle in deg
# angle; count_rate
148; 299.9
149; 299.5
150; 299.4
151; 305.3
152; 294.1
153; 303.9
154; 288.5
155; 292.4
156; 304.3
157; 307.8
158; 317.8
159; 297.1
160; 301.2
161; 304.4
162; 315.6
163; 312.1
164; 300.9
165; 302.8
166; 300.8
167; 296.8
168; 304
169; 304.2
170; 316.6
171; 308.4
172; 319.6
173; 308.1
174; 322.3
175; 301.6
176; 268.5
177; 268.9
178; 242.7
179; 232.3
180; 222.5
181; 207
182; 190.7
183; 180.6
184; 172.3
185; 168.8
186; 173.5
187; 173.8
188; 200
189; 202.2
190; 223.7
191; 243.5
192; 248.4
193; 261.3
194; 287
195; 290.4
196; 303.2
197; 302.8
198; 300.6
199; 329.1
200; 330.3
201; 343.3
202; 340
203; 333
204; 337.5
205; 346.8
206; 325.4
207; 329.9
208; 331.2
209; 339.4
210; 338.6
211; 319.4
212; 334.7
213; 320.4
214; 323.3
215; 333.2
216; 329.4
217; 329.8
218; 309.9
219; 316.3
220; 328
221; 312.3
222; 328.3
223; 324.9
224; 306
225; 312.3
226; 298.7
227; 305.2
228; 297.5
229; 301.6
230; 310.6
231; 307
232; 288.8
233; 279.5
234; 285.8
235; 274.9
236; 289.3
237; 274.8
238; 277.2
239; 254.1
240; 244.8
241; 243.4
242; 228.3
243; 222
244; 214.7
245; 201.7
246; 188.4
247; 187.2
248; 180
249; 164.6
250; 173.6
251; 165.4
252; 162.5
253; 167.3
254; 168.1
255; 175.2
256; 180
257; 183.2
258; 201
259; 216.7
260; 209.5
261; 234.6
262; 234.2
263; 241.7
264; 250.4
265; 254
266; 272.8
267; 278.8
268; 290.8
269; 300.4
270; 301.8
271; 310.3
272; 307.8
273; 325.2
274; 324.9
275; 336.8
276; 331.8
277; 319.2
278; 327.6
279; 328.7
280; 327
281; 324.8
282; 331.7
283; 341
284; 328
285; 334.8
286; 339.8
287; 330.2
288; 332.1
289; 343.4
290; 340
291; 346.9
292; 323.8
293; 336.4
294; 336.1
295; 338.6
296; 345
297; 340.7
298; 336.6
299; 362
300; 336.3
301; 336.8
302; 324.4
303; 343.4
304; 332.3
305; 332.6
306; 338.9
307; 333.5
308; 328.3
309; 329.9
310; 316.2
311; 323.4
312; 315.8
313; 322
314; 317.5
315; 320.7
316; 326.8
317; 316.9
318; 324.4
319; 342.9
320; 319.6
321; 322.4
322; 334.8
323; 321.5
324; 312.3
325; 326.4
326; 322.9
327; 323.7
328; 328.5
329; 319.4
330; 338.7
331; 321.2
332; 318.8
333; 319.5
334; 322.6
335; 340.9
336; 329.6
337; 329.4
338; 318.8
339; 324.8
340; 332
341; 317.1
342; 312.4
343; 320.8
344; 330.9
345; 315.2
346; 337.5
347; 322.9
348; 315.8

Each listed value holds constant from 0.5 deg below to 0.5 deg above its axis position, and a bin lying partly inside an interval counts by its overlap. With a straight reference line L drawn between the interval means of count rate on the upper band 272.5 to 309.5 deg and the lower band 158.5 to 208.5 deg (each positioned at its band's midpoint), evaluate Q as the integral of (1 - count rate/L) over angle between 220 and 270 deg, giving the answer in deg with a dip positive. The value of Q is 10.0 deg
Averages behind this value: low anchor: 279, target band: 248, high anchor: 334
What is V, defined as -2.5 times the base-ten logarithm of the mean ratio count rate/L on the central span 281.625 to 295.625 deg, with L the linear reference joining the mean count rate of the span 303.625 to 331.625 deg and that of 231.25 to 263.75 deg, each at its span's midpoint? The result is -0.19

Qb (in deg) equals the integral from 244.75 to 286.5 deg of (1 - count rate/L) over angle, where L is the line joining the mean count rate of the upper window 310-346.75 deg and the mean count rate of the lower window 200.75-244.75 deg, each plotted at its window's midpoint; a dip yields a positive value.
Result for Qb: 7.3 deg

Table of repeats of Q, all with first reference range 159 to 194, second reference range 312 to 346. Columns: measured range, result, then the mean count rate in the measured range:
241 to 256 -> 5.31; 187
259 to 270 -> 1.49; 257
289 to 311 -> -1.70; 336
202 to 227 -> -4.49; 325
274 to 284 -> -0.87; 330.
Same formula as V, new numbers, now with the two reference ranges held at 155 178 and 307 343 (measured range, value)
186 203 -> 0.13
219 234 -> 0.01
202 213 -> -0.09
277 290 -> -0.05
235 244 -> 0.23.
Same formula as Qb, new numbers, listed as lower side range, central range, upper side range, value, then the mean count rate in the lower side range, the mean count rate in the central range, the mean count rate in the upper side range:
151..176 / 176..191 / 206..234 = 4.9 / 304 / 208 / 316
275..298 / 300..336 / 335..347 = 0.3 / 334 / 326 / 325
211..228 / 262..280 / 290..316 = 1.6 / 319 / 299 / 333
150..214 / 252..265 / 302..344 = 4.3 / 286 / 205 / 326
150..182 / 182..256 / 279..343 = 8.7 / 291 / 269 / 329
